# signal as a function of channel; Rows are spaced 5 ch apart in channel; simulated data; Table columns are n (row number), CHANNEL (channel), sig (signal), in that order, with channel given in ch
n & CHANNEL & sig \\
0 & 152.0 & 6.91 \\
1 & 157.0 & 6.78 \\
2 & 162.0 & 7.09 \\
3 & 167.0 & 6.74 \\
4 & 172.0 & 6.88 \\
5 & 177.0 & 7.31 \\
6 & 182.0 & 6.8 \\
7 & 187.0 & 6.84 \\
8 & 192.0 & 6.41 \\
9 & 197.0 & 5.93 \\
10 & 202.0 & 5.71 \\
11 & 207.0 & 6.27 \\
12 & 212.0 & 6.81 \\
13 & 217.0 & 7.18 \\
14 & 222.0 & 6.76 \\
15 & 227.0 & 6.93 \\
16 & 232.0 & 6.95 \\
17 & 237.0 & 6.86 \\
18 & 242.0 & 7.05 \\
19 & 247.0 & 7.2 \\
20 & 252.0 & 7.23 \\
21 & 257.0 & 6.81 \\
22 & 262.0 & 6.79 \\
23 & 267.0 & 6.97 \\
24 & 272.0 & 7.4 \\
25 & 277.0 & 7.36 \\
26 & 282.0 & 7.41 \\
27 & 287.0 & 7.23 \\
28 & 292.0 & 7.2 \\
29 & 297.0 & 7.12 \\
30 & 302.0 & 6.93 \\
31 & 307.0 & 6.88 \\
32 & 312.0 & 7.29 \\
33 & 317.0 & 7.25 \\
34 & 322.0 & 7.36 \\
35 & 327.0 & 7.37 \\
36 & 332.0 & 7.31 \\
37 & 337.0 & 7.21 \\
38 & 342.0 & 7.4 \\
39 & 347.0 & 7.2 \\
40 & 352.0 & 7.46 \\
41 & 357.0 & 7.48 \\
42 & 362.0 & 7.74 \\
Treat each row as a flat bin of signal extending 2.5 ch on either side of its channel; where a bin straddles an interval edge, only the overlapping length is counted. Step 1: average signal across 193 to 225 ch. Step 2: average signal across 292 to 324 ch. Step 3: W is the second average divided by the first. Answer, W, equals 1.1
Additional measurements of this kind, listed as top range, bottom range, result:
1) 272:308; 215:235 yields 1.03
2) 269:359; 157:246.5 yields 1.08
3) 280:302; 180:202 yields 1.13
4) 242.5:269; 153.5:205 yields 1.05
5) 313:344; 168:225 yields 1.10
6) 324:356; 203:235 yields 1.08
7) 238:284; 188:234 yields 1.09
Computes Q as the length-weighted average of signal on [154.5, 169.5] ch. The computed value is 6.87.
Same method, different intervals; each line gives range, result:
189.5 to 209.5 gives 6.08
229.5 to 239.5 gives 6.91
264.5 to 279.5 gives 7.24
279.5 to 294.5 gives 7.28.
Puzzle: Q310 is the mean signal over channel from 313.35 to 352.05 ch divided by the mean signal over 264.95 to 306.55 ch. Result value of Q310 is 1.02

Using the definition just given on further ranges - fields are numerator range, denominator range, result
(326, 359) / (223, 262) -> 1.05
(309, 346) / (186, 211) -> 1.17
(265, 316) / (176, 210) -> 1.12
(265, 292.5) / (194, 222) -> 1.13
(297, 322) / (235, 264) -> 1.02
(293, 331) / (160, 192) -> 1.04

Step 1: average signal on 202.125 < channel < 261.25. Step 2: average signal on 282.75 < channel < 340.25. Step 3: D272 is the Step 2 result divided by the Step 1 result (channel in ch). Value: 1.05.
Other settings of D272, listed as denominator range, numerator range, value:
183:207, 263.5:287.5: 1.16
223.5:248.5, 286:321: 1.02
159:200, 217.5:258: 1.04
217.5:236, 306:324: 1.04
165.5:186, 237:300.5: 1.03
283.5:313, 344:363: 1.05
